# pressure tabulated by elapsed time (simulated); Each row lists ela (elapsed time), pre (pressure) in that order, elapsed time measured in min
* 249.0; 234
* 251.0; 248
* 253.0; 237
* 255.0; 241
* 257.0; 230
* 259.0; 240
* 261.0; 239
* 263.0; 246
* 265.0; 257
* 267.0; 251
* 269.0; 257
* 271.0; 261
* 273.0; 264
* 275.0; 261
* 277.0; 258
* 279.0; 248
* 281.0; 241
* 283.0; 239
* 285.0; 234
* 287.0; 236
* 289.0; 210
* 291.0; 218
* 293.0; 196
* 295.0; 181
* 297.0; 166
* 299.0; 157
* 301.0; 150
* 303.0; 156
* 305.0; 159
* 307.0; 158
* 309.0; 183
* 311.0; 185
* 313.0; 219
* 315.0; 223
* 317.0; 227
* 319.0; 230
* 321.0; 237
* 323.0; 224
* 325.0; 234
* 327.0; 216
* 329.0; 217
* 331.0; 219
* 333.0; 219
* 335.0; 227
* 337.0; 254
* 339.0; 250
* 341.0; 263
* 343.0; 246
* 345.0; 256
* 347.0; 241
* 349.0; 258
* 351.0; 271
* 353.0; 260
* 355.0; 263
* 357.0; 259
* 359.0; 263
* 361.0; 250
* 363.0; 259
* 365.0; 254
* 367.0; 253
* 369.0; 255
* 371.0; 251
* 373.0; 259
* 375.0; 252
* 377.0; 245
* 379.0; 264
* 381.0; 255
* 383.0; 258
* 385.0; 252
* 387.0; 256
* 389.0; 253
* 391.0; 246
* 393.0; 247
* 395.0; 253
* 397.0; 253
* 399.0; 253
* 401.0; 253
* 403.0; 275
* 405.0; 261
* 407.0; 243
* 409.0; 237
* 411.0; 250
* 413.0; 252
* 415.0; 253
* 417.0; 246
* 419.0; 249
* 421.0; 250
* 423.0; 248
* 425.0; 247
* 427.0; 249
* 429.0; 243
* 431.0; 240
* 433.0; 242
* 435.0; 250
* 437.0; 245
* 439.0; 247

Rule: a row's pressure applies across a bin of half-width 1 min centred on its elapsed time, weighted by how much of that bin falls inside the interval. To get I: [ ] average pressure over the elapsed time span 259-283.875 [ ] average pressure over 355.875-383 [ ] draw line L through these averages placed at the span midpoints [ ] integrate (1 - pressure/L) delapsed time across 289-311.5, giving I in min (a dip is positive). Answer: 6.9 min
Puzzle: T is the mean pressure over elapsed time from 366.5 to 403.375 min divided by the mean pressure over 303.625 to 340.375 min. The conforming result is 1.2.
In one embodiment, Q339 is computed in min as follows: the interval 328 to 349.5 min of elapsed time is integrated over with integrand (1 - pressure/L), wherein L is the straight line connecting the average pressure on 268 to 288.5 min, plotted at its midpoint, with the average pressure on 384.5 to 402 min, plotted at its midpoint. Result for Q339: 0.9 min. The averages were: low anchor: 249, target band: 241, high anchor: 252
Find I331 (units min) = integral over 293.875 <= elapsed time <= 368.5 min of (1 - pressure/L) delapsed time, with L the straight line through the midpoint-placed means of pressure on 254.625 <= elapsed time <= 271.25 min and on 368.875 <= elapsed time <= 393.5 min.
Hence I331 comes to 7.89 min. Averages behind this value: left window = 246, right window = 253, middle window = 224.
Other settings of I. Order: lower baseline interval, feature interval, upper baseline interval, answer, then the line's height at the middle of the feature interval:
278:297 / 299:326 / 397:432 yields 3.41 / 226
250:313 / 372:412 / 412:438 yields -2.06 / 241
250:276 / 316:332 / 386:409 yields 1.61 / 251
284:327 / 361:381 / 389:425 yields -1.86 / 233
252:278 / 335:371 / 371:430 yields -0.61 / 251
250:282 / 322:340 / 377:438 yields 1.49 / 250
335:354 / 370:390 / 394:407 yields 0.10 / 256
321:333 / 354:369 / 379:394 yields -1.04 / 241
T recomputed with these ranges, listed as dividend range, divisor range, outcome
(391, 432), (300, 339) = 1.20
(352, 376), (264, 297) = 1.09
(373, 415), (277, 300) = 1.19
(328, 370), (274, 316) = 1.22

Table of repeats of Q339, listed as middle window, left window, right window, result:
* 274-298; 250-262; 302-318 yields -1.4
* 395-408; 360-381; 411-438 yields -0.3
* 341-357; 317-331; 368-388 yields -1.2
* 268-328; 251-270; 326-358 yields 7.5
